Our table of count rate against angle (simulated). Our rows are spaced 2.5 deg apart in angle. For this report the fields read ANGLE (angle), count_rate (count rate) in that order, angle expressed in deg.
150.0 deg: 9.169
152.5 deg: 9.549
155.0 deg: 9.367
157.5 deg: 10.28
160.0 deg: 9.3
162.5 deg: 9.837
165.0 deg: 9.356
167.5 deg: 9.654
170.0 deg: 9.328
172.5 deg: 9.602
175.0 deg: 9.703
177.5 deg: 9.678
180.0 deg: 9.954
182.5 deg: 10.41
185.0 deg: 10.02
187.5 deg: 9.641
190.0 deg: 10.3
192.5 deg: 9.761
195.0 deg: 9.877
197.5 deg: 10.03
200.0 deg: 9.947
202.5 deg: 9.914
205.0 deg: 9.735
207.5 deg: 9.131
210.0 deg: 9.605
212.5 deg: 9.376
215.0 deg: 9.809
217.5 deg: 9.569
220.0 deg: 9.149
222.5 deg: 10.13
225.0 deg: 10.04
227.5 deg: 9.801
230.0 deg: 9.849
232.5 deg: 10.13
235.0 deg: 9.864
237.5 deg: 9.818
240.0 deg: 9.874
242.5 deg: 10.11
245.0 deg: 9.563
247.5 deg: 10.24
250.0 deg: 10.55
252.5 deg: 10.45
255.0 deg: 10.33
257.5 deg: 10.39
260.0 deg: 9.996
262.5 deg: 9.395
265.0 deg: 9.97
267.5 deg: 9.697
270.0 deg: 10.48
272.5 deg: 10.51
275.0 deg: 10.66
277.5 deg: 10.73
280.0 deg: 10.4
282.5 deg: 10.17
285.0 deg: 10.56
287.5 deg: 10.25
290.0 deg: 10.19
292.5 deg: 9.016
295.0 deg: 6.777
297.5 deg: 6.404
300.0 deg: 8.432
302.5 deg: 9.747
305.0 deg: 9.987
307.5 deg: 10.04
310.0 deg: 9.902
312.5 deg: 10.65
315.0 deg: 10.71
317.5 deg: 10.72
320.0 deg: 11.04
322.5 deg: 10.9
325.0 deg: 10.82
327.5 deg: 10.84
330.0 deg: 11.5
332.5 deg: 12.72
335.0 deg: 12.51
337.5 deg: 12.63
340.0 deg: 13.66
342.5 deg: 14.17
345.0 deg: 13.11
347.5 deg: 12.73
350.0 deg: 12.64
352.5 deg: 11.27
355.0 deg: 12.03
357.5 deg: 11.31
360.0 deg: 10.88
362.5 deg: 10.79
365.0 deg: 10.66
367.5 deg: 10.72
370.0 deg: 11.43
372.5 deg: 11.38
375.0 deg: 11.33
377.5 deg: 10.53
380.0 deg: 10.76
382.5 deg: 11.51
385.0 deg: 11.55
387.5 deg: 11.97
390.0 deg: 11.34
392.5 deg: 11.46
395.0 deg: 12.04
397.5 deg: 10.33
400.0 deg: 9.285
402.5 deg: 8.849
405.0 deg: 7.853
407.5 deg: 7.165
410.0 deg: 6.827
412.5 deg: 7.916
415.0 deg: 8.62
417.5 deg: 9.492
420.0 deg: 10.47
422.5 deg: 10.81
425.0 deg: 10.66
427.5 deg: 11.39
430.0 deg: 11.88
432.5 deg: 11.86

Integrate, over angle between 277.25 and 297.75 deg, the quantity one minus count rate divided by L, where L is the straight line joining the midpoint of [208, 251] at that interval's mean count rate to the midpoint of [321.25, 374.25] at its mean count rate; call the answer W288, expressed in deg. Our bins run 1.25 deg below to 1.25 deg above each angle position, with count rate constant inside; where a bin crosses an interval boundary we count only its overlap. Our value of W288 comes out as 2.53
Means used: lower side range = 9.83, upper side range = 11.8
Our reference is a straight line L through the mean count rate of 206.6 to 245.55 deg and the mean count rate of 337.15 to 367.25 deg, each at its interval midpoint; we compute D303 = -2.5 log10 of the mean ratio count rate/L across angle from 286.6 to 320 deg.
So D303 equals 0.178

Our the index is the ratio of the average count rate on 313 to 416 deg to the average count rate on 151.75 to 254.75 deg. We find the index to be 1.12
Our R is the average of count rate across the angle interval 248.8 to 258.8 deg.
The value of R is 10.4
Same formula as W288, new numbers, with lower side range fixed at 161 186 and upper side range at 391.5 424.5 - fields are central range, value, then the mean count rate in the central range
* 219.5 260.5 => -1.7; 10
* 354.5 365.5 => -2.0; 11.1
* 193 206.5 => -0.2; 9.88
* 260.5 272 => -0.4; 9.93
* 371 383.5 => -2.3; 11.1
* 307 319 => -1.2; 10.4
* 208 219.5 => 0.2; 9.53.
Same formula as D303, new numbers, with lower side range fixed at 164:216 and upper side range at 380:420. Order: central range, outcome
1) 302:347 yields -0.173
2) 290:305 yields 0.164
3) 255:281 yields -0.049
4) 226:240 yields -0.014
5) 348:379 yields -0.153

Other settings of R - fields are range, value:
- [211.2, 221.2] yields 9.48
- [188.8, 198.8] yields 9.99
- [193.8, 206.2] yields 9.9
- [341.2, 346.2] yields 13.6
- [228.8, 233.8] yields 9.99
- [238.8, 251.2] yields 10.1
